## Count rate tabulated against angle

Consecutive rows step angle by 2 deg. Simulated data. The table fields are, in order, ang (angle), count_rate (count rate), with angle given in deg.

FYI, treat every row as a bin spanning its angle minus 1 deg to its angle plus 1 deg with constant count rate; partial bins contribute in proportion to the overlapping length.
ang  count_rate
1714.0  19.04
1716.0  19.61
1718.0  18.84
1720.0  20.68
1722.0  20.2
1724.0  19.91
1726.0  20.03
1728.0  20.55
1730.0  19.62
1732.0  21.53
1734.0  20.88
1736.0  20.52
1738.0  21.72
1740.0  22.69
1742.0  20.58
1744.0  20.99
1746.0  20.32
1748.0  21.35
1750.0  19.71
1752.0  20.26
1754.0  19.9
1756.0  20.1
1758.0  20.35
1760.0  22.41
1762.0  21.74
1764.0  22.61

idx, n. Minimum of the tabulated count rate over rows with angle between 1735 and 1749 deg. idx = 20.32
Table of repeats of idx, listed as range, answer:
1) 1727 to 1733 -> 19.62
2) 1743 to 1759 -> 19.71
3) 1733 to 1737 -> 20.52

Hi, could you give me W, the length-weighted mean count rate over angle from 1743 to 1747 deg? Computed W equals 20.7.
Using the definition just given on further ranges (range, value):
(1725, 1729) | 20.3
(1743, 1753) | 20.5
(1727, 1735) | 20.6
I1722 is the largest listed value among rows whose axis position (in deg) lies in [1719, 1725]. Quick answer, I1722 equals 20.68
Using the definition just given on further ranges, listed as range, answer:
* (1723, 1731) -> 20.55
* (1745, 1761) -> 22.41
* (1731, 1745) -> 22.69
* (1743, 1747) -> 20.99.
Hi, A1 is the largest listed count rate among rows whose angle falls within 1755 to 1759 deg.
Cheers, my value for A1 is 20.35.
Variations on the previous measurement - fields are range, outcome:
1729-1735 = 21.53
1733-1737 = 20.88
